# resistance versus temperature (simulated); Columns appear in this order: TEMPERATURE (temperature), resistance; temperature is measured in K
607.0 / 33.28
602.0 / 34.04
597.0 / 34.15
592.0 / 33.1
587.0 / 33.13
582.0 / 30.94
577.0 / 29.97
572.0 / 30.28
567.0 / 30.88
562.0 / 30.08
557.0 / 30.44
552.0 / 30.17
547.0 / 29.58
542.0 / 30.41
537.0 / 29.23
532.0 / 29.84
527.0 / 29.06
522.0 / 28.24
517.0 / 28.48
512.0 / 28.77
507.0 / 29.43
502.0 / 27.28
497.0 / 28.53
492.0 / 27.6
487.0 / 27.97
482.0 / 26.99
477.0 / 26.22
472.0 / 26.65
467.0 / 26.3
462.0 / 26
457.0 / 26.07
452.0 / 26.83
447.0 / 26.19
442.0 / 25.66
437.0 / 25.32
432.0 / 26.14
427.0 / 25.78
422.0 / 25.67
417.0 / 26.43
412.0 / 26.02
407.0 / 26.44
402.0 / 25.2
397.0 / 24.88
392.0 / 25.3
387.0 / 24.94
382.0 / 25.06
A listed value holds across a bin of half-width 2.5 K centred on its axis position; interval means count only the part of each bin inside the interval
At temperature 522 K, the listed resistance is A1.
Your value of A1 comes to 28.24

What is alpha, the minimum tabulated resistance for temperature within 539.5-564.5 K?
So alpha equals 29.58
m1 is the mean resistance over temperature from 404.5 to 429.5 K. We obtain 26.1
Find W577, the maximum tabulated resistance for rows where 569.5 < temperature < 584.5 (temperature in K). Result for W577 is 30.94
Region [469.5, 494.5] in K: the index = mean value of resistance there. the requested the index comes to 27.1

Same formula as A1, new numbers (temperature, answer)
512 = 28.77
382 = 25.06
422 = 25.67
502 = 27.28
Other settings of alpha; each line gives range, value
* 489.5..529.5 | 27.28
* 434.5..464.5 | 25.32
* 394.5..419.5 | 24.88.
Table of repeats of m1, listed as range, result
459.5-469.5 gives 26.1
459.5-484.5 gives 26.4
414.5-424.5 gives 26.1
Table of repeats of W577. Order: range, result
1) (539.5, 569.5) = 30.88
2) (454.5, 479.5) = 26.65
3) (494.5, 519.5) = 29.43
